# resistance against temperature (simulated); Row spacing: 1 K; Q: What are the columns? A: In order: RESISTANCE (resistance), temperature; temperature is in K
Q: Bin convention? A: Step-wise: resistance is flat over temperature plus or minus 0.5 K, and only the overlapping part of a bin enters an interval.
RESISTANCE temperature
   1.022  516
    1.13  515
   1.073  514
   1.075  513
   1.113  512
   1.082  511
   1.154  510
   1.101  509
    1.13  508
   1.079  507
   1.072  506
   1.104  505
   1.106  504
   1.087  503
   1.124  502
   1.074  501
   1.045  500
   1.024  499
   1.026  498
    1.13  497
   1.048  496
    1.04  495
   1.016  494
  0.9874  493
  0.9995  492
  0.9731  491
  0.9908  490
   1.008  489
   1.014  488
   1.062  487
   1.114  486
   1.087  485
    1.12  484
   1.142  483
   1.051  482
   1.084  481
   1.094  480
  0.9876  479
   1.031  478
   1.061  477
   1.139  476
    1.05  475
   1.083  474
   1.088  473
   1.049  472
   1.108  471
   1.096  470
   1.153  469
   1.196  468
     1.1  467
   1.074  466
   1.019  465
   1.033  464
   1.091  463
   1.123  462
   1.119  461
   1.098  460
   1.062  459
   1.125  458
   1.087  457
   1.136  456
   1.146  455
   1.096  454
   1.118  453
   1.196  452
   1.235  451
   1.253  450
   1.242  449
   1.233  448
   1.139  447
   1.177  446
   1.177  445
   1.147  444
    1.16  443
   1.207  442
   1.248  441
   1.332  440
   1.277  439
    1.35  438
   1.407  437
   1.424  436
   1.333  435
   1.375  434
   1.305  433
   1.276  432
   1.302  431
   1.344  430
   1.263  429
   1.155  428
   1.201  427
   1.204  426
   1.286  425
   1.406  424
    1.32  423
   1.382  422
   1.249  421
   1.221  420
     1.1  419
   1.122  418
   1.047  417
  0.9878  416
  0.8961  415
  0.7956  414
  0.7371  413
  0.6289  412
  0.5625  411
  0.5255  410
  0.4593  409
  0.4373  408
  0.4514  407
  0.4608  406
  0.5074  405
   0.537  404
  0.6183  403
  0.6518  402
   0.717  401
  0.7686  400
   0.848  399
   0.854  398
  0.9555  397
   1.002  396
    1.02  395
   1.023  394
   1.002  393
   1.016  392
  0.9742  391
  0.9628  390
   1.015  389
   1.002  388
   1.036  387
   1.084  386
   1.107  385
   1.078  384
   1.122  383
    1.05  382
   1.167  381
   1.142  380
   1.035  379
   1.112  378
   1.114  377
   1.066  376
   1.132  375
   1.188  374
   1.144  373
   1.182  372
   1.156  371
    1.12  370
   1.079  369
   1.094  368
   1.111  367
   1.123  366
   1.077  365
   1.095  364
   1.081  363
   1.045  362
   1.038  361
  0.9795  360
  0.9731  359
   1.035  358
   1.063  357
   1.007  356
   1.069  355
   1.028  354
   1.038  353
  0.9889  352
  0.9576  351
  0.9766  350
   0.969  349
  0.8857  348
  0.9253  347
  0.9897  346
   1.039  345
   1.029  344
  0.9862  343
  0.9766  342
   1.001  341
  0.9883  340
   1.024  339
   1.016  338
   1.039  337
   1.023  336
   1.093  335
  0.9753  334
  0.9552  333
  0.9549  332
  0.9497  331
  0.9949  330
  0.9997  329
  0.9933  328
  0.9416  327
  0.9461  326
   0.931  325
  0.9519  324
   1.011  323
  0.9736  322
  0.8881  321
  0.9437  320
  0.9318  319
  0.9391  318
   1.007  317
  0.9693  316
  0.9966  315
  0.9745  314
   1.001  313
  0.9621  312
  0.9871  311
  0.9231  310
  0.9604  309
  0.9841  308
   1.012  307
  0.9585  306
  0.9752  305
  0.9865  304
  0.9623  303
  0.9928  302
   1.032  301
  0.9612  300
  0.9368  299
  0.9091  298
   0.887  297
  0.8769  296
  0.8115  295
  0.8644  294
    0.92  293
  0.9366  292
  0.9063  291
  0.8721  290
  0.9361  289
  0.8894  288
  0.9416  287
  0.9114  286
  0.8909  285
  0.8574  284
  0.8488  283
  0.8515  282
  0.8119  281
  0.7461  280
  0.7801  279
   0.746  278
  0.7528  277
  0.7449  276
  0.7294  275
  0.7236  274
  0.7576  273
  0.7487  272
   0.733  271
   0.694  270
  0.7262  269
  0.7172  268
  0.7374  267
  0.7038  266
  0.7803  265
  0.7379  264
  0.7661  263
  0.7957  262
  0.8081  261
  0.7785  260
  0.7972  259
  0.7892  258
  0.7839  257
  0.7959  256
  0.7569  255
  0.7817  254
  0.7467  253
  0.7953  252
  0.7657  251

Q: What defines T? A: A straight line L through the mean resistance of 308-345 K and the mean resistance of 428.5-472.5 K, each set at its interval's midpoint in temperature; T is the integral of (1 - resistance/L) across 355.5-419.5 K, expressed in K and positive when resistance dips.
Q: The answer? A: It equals 7.89 K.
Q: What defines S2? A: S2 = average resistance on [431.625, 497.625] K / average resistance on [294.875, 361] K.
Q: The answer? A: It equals 1.16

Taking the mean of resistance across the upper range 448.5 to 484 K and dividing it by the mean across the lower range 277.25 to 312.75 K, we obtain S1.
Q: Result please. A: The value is 1.22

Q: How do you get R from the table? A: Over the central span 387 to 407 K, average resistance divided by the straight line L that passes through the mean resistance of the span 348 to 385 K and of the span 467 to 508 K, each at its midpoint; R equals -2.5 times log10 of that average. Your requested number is 0.27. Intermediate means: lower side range 1.07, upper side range 1.07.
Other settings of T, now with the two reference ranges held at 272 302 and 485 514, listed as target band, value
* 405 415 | 4.1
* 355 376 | -3.4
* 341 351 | -0.7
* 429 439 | -3.4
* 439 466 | -3.6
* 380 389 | -1.2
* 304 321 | -1.7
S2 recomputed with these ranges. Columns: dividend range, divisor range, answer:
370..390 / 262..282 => 1.47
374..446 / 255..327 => 1.19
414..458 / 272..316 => 1.36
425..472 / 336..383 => 1.14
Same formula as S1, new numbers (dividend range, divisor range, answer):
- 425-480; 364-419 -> 1.26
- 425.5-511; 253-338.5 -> 1.28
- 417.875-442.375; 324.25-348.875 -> 1.31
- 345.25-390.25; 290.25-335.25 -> 1.11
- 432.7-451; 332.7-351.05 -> 1.27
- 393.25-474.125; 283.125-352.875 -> 1.10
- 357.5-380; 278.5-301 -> 1.24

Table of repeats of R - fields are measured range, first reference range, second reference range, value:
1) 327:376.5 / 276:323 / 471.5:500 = -0.085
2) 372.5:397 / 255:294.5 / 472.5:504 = -0.142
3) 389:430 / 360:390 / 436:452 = 0.267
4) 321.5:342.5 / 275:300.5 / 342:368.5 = -0.023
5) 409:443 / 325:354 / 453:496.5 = -0.104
